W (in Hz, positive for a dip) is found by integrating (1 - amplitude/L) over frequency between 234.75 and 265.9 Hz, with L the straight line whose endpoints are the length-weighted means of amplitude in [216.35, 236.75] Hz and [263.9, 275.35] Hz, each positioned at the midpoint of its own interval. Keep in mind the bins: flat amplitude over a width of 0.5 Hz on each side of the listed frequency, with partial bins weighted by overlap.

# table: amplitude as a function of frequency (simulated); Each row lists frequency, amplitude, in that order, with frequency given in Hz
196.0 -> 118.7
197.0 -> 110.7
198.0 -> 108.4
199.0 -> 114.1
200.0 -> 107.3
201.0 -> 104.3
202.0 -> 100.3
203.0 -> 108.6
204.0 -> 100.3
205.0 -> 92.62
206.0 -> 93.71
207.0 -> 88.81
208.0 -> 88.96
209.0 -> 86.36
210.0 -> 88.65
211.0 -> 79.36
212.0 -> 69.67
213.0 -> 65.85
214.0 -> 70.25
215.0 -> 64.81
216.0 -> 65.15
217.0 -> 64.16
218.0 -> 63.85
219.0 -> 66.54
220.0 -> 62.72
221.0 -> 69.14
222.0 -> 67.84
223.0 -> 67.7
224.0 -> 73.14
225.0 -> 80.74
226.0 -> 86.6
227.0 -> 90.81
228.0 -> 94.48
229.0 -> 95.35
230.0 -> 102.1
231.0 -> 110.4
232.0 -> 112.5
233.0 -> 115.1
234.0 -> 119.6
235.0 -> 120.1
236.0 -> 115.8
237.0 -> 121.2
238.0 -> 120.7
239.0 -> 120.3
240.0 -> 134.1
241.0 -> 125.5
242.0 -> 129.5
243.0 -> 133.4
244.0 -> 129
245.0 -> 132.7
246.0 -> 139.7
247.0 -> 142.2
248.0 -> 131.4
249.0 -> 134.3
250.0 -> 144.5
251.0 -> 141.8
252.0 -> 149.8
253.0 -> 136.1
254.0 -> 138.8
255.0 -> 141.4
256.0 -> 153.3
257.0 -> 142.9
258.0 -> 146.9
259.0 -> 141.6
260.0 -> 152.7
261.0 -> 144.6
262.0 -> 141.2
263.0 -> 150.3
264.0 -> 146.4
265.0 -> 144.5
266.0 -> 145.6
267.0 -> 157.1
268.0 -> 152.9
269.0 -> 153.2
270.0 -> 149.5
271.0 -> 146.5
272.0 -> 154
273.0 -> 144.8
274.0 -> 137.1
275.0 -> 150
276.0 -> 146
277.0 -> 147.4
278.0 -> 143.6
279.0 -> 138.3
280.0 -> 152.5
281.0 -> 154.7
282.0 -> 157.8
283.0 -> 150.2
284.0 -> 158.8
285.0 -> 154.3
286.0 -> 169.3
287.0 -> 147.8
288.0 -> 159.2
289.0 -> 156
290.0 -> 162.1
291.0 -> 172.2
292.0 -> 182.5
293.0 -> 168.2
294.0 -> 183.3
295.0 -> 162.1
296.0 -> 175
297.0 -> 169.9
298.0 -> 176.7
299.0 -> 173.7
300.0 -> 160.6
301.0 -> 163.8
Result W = -4.0 Hz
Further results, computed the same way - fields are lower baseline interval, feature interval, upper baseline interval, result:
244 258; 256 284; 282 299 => 0.78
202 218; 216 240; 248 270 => 2.99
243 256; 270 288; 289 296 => 1.16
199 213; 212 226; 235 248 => 4.93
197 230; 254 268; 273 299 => -1.42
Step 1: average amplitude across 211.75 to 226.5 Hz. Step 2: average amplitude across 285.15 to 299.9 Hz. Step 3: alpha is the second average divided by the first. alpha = 2.43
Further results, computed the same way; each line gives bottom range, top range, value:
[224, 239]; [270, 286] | 1.42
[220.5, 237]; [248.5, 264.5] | 1.50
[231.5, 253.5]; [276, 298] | 1.24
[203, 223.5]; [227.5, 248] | 1.58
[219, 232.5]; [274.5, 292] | 1.82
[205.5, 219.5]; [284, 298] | 2.21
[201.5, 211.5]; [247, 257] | 1.52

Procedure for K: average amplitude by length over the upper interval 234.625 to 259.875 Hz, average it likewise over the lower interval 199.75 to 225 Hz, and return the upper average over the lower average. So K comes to 1.68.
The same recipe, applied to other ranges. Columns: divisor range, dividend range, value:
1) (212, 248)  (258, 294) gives 1.54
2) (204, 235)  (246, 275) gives 1.73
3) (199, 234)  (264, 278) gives 1.72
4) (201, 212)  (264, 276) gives 1.61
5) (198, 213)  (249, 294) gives 1.60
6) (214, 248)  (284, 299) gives 1.65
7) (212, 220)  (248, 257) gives 2.15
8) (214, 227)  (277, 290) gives 2.19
